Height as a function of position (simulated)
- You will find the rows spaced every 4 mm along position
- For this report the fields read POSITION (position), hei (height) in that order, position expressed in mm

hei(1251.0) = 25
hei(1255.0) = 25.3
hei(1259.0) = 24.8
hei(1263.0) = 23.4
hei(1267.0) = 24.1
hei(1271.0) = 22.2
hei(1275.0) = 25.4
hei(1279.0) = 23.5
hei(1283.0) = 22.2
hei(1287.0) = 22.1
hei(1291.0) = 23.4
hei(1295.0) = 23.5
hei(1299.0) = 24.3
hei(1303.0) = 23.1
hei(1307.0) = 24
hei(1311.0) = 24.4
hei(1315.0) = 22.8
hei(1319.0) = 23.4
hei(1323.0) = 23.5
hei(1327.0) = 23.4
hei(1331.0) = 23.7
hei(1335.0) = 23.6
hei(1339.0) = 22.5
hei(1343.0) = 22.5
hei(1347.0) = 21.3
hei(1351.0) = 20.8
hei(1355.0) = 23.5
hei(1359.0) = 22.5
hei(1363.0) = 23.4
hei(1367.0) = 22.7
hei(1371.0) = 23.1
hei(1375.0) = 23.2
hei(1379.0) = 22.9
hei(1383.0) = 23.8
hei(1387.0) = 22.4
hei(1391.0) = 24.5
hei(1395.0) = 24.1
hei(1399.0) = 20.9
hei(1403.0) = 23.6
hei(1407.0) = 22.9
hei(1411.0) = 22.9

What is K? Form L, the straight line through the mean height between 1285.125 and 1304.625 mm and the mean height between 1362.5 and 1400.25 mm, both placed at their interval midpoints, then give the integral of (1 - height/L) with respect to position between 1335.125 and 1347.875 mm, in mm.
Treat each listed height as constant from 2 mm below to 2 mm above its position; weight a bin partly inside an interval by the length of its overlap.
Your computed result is 0.4 mm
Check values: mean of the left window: 23.3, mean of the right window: 23.1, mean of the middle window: 22.4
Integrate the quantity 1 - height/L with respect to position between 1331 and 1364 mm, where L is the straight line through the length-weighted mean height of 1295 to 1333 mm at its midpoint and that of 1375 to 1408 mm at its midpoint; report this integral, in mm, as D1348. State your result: 1.21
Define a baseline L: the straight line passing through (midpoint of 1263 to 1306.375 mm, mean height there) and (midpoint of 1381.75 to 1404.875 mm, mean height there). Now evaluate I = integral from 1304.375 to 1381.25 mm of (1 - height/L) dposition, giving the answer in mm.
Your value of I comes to 0.9 mm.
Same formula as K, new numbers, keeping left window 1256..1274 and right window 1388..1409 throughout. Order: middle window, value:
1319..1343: 0.22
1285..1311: 0.19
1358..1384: 0.24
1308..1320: 0.00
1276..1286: 0.30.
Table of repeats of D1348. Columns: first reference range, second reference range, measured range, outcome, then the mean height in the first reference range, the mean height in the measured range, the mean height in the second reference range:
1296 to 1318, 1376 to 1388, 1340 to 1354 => 0.98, 23.7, 21.7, 23.1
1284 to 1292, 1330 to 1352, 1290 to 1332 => -2.00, 22.6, 23.6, 22.4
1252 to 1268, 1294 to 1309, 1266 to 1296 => 1.03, 24.5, 23.3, 23.7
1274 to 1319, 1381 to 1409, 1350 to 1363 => 0.41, 23.5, 22.6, 23.2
